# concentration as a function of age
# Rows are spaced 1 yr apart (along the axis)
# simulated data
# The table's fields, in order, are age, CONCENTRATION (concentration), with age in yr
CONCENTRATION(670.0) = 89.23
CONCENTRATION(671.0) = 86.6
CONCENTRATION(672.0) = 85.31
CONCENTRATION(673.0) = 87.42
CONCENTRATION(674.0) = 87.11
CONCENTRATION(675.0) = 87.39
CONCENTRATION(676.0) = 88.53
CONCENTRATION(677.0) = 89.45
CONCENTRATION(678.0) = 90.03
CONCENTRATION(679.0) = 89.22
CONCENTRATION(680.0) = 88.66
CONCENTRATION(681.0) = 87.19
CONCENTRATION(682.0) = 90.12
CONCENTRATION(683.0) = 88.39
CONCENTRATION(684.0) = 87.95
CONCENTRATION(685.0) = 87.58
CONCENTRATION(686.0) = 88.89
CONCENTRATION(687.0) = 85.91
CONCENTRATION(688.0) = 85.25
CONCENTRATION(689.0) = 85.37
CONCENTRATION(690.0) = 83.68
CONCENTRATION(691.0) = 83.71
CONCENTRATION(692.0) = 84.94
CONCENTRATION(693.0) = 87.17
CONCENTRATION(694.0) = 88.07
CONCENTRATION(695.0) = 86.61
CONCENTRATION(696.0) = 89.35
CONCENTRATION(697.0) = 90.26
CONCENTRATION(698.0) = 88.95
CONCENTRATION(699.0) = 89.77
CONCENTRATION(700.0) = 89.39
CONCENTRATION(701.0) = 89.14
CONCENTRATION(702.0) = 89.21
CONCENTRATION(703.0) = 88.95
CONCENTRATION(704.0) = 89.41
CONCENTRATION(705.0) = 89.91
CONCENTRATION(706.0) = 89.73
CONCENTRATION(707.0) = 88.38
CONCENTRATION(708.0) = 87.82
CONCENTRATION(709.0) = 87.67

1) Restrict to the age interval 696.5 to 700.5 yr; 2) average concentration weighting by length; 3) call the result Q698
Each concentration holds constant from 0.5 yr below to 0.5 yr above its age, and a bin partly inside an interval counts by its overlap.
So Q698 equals 89.6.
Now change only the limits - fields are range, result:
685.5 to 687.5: 87.4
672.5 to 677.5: 88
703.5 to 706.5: 89.7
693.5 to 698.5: 88.6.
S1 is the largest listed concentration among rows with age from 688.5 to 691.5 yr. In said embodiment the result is 85.37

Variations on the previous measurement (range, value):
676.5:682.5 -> 90.12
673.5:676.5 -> 88.53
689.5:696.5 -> 89.35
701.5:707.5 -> 89.91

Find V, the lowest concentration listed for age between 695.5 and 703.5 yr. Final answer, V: 88.95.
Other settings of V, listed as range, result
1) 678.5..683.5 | 87.19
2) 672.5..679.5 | 87.11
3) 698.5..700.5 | 89.39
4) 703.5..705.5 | 89.41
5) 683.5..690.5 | 83.68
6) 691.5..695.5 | 84.94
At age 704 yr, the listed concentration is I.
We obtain 89.41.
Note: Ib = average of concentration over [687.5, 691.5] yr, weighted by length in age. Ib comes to 84.5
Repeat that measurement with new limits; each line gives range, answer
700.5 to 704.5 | 89.2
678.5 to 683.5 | 88.7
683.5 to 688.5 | 87.1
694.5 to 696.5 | 88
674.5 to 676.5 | 88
